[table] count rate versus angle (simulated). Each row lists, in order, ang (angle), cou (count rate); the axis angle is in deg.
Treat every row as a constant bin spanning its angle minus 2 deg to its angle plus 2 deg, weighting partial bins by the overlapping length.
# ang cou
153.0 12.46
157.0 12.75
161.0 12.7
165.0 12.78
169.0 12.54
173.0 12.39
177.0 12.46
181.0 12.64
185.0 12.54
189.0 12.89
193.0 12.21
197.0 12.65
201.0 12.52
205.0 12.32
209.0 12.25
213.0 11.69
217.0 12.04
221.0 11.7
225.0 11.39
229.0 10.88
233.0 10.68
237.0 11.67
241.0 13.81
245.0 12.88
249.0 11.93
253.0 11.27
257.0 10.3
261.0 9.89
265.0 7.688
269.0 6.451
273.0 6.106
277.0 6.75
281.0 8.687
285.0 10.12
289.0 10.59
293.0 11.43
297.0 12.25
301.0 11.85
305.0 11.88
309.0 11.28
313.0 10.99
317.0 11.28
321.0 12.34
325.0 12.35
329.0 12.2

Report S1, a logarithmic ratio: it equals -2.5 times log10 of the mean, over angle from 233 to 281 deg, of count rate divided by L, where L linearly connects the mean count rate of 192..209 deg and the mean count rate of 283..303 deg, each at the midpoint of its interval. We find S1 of 0.19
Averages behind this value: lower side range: 12.4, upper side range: 11.2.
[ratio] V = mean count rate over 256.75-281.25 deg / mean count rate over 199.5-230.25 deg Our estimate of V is 0.7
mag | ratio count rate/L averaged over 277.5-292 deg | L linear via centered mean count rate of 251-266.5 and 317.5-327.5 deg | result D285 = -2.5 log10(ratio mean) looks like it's 0.130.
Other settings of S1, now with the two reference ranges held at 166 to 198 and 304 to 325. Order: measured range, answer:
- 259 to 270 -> 0.42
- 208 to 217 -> 0.03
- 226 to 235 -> 0.13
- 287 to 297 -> 0.05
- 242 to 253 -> -0.02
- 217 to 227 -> 0.06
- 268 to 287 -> 0.47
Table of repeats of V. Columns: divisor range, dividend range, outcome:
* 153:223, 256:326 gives 0.81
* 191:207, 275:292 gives 0.74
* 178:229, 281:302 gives 0.90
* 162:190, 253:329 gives 0.81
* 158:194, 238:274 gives 0.81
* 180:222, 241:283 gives 0.76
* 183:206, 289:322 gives 0.92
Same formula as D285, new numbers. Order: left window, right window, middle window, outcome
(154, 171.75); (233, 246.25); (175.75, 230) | 0.03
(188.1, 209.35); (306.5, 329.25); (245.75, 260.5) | 0.09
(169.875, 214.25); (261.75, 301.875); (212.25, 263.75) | -0.07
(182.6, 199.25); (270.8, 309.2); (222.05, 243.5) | -0.02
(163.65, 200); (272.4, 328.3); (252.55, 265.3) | 0.15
